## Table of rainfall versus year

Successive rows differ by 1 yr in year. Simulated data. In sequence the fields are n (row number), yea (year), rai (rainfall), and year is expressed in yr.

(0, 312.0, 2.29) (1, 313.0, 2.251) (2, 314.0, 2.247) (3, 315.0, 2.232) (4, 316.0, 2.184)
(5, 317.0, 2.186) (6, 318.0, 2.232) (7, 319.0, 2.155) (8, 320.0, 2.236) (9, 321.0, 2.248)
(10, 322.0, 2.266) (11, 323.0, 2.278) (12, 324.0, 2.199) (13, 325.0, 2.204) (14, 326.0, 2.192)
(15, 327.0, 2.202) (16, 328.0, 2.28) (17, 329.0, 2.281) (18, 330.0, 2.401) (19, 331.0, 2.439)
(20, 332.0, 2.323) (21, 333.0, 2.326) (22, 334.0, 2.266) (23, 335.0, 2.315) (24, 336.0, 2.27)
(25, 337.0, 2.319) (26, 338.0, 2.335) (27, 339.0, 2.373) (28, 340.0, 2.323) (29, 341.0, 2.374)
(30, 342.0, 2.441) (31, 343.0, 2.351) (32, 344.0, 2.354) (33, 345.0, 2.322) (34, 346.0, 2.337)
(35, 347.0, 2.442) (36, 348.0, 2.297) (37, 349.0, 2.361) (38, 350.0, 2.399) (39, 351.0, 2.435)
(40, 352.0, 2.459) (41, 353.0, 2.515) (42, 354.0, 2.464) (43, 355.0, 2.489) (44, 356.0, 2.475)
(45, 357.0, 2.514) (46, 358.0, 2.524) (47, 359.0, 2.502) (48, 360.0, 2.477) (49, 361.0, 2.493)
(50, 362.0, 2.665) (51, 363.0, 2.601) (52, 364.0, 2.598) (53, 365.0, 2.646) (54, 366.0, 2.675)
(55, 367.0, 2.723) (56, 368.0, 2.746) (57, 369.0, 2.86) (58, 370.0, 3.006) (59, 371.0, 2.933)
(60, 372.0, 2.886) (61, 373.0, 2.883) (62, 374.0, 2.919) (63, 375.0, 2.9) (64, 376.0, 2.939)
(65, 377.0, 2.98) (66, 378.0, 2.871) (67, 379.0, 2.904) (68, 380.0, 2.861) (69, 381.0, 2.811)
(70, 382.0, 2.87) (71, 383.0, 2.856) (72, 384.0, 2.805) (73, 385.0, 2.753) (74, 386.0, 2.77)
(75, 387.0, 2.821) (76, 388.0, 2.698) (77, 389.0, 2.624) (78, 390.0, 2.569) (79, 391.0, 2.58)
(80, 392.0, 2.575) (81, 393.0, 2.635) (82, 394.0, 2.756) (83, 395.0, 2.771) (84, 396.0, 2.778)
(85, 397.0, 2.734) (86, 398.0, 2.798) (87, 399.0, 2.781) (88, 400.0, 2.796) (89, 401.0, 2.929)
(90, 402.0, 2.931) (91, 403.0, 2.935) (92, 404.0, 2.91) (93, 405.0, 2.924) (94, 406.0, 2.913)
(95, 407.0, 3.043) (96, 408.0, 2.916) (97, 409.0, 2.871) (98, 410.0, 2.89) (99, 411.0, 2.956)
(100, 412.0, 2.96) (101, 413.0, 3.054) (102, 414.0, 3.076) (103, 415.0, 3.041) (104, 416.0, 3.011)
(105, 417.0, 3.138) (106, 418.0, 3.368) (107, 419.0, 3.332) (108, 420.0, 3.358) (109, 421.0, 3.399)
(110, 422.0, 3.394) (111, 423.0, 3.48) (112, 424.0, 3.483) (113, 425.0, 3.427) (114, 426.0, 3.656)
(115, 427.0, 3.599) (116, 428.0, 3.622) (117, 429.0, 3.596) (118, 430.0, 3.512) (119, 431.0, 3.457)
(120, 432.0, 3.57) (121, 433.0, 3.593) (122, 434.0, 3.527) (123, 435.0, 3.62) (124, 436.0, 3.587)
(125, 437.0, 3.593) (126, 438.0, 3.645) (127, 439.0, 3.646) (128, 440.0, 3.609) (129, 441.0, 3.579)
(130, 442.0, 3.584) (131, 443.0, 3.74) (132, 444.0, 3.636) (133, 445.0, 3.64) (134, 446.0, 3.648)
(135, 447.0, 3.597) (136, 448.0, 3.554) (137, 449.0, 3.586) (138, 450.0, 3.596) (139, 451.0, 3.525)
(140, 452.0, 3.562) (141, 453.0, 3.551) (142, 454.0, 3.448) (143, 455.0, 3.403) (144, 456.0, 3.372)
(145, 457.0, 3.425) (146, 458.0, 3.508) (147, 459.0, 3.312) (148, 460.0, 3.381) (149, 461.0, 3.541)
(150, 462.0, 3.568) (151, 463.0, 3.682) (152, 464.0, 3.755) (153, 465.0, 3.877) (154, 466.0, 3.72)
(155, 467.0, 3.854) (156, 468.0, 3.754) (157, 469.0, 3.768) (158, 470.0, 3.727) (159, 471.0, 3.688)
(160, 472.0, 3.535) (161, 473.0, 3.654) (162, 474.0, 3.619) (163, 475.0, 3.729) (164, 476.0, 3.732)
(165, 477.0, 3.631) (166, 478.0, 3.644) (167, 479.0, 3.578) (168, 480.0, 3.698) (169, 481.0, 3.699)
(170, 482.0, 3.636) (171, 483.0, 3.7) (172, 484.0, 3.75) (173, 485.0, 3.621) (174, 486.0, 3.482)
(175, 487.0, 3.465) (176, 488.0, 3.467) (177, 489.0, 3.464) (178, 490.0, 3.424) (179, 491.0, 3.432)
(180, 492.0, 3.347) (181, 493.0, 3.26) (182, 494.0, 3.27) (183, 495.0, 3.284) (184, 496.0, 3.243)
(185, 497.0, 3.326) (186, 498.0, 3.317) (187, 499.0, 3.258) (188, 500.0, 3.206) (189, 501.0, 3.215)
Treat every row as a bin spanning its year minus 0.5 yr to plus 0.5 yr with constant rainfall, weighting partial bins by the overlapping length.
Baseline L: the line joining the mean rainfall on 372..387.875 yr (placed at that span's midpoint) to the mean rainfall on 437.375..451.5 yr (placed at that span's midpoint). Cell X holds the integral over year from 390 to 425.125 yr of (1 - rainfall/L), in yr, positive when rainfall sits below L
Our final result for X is 2.2 yr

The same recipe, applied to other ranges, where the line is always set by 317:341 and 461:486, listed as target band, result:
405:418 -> 0.3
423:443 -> -1.7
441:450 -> -0.5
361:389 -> -0.8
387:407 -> 1.1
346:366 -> 0.4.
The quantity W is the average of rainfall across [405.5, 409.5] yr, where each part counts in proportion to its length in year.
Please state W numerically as 2.94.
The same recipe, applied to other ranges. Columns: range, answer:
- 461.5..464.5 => 3.67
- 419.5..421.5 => 3.38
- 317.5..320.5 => 2.21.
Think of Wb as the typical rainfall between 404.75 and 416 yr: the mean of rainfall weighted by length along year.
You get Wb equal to 2.97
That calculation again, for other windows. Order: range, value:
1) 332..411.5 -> 2.66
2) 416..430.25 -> 3.44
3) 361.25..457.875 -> 3.13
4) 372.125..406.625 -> 2.81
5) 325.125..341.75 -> 2.31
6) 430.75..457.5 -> 3.57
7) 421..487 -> 3.6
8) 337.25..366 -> 2.45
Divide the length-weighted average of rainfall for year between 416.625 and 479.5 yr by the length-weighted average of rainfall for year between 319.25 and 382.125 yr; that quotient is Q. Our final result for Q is 1.42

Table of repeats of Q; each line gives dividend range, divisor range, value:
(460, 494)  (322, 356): 1.54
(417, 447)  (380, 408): 1.27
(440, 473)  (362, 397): 1.29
